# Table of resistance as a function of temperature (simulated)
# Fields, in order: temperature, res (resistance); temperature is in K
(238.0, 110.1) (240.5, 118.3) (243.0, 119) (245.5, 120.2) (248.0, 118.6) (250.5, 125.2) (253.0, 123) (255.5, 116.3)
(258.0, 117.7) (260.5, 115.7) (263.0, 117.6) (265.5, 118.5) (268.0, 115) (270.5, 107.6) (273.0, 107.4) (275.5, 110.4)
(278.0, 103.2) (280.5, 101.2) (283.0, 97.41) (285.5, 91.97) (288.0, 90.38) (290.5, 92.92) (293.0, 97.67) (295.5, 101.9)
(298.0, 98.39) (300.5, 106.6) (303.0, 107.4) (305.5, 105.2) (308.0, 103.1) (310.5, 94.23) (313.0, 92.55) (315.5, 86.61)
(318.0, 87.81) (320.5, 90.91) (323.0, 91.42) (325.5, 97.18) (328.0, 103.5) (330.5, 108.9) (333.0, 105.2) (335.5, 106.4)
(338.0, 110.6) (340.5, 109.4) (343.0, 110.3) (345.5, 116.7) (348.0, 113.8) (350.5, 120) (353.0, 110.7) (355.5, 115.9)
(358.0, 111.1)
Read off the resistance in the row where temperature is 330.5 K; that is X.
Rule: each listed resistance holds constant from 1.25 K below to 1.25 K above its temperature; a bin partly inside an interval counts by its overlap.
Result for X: 108.9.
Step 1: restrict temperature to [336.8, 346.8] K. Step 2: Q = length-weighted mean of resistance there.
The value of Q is 112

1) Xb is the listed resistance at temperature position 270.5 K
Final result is 107.6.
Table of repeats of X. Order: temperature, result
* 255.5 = 116.3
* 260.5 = 115.7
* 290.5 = 92.92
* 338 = 110.6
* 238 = 110.1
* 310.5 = 94.23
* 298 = 98.39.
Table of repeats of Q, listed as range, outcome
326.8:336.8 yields 106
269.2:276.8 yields 108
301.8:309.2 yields 105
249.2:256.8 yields 121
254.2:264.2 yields 117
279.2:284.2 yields 99.4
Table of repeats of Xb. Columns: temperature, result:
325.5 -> 97.18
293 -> 97.67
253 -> 123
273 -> 107.4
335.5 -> 106.4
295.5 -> 101.9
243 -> 119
